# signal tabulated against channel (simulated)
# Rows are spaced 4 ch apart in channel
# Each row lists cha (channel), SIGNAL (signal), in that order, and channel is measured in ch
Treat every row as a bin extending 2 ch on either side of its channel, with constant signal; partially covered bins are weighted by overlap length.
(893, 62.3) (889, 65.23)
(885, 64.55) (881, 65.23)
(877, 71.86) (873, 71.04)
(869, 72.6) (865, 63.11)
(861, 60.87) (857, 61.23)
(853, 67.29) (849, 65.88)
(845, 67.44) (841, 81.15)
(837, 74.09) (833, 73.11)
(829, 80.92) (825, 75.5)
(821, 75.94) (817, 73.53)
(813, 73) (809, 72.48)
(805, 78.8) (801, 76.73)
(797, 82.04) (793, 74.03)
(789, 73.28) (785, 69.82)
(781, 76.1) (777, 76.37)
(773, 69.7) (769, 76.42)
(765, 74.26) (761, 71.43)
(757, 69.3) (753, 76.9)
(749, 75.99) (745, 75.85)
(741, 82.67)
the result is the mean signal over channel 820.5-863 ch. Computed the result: 71.1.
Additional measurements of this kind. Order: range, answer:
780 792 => 72.9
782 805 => 75.5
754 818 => 74.3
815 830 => 76.2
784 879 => 72.3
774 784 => 74.9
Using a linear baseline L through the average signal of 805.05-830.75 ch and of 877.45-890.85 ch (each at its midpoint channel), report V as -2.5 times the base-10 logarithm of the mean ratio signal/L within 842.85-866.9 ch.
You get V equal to 0.09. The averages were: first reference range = 75.4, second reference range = 65.8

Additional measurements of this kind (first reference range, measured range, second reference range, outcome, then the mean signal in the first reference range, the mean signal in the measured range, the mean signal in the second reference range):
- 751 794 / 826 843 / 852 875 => -0.13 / 73.4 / 77.2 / 66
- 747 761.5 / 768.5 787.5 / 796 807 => 0.04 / 73.6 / 73.5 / 78.9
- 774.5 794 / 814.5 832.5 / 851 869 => -0.11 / 73.8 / 76.1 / 64.2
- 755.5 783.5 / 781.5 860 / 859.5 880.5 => -0.04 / 73.4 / 73.4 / 67.9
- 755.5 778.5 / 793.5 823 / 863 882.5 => -0.07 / 72.9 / 76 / 68.9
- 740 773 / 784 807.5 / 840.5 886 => -0.06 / 74.8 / 76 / 67.3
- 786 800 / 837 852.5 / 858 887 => -0.02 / 76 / 71.4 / 66.8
